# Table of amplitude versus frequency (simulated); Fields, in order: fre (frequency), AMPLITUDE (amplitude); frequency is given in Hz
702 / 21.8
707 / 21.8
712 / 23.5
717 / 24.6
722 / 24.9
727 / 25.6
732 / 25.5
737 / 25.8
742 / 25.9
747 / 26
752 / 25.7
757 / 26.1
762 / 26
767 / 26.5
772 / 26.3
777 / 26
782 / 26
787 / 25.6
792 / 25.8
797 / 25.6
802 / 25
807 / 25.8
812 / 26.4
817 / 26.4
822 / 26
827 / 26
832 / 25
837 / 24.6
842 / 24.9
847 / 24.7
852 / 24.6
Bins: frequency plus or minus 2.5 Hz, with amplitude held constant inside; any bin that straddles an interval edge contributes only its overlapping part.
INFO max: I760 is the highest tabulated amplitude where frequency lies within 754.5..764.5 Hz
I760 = 26.1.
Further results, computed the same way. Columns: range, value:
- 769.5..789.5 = 26.3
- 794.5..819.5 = 26.4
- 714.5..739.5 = 25.8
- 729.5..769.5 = 26.5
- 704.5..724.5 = 24.9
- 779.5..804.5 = 26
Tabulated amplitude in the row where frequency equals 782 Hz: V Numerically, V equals 26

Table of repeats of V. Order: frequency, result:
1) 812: 26.4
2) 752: 25.7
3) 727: 25.6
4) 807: 25.8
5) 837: 24.6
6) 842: 24.9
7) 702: 21.8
